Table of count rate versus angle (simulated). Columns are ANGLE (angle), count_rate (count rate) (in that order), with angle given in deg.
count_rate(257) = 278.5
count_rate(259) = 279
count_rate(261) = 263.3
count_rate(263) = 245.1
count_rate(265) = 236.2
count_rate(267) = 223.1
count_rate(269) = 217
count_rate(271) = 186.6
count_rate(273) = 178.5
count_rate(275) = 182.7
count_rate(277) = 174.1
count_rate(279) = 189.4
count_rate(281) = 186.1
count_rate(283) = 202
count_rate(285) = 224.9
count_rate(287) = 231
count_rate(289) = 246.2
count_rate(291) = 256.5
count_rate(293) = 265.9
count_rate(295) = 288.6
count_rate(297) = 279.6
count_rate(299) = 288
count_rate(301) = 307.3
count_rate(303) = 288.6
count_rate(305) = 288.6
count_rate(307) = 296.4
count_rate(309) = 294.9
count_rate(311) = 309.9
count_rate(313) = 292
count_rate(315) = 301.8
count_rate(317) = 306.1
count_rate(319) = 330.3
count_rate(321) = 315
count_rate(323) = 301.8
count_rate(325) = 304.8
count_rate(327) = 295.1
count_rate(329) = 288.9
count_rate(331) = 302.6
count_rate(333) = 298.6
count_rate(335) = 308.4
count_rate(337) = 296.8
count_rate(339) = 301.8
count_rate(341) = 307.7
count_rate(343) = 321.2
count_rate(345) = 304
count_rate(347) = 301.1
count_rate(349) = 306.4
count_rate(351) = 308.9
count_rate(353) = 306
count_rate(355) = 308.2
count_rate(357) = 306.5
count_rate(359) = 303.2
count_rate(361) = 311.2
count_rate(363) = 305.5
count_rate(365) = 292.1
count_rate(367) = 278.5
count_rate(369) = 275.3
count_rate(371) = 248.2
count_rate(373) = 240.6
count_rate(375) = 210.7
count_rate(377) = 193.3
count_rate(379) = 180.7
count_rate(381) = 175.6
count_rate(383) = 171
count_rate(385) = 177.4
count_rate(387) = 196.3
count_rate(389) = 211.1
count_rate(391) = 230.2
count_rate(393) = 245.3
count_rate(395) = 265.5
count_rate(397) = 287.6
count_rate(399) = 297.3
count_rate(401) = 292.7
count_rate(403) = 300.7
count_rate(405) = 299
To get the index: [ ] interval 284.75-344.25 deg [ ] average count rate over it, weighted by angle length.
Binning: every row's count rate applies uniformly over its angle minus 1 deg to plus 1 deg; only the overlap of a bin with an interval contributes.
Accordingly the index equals 292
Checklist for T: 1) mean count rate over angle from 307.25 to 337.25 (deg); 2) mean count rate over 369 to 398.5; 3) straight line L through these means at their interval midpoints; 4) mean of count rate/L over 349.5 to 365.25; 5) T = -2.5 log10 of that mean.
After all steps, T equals -0.195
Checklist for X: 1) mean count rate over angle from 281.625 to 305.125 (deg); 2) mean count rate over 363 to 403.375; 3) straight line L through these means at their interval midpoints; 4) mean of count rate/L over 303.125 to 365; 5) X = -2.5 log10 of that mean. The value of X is -0.21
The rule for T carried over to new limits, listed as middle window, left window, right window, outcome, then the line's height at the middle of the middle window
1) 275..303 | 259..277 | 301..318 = 0.08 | 258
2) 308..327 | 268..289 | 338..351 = -0.16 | 263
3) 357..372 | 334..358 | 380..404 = -0.04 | 279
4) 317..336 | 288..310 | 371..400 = -0.16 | 263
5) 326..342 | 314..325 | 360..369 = 0.02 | 305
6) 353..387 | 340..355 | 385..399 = 0.11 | 273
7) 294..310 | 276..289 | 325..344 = -0.21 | 241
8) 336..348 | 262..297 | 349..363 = -0.05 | 291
